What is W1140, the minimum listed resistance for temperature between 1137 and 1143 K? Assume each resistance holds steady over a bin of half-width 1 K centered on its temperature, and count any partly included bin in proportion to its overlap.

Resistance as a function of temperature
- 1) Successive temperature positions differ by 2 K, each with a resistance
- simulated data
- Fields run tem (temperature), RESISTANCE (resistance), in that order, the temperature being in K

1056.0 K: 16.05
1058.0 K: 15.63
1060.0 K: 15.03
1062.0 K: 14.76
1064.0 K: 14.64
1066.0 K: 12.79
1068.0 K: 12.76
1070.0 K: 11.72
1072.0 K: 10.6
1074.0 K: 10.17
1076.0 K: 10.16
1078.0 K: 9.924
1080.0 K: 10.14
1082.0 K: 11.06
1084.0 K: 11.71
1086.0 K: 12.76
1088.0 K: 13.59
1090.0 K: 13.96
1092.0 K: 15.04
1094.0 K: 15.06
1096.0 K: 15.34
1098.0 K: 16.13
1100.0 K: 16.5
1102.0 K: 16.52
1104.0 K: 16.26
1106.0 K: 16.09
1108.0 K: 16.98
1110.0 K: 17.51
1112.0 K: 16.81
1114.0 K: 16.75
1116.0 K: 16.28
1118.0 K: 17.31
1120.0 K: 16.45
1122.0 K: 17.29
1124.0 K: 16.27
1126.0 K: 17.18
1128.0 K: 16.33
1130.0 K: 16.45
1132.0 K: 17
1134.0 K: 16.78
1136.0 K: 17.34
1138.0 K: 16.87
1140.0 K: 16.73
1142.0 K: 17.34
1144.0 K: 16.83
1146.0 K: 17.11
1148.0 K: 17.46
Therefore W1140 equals 16.73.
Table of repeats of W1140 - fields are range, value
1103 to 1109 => 16.09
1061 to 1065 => 14.64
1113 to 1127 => 16.27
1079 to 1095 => 10.14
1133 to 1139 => 16.78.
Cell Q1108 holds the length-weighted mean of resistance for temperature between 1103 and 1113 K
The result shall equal 16.7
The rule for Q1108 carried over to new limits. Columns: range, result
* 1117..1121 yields 16.9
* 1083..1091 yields 13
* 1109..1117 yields 16.8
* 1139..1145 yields 17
